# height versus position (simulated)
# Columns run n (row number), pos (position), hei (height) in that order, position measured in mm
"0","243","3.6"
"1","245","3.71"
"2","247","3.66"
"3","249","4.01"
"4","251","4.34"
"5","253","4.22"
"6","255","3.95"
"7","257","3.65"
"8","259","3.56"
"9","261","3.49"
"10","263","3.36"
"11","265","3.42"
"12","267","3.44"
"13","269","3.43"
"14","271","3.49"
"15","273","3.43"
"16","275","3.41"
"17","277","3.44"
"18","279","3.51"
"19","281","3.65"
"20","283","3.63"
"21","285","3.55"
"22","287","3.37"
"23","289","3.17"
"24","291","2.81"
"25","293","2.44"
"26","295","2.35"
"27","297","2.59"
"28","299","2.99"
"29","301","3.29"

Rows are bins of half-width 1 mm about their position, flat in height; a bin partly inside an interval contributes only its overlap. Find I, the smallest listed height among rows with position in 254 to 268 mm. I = 3.36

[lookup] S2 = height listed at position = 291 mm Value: 2.81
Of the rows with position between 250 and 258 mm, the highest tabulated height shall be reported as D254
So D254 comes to 4.34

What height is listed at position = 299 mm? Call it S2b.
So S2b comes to 2.99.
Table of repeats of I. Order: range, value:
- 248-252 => 4.01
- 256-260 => 3.56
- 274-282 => 3.41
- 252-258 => 3.65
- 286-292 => 2.81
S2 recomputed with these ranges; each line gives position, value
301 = 3.29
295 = 2.35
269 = 3.43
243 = 3.6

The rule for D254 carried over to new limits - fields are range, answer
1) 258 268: 3.56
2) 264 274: 3.49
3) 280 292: 3.65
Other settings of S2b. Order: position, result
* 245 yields 3.71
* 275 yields 3.41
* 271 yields 3.49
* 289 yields 3.17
